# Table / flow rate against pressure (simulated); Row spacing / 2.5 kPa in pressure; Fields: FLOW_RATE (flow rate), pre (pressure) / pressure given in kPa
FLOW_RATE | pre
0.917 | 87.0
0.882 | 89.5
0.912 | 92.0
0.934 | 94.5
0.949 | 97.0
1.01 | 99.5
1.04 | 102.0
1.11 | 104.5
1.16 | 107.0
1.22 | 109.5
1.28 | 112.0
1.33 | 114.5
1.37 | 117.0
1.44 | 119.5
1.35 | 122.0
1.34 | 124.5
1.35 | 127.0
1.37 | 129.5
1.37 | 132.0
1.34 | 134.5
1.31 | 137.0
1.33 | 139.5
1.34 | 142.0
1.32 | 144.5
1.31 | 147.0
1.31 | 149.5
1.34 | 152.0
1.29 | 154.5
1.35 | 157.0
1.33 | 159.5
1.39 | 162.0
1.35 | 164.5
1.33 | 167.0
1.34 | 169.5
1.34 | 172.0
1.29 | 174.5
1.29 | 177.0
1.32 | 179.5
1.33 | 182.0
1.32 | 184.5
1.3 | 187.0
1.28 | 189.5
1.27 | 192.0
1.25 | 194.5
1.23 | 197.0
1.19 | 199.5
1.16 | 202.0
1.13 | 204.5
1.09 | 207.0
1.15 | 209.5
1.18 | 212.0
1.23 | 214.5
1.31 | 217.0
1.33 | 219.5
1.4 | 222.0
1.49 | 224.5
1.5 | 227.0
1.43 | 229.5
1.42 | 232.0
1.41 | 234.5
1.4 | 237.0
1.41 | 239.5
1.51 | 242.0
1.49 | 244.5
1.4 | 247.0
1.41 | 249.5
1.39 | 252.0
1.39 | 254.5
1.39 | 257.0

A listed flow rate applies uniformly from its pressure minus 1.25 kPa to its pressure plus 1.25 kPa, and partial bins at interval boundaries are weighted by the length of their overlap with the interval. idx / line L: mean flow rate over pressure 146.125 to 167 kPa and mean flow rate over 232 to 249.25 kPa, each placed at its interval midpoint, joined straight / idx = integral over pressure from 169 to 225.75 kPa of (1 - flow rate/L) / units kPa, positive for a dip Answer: 4.6 kPa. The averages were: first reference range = 1.33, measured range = 1.27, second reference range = 1.43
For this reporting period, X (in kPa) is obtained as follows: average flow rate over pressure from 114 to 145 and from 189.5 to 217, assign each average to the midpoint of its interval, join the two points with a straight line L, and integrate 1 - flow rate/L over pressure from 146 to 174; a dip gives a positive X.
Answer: -1.0 kPa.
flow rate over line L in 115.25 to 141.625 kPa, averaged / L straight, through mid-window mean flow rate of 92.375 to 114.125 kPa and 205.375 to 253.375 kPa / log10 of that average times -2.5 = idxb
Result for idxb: -0.18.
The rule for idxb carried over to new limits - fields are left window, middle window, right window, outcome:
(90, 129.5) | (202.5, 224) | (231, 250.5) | 0.12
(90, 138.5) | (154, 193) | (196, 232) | -0.06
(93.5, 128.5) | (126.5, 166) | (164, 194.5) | -0.06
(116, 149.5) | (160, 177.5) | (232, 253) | 0.03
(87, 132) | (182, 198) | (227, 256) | 0.04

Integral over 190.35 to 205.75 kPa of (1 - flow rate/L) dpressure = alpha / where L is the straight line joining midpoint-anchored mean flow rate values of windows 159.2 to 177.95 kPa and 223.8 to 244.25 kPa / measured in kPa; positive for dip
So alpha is 2.0 kPa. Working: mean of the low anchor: 1.33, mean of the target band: 1.21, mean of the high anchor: 1.45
